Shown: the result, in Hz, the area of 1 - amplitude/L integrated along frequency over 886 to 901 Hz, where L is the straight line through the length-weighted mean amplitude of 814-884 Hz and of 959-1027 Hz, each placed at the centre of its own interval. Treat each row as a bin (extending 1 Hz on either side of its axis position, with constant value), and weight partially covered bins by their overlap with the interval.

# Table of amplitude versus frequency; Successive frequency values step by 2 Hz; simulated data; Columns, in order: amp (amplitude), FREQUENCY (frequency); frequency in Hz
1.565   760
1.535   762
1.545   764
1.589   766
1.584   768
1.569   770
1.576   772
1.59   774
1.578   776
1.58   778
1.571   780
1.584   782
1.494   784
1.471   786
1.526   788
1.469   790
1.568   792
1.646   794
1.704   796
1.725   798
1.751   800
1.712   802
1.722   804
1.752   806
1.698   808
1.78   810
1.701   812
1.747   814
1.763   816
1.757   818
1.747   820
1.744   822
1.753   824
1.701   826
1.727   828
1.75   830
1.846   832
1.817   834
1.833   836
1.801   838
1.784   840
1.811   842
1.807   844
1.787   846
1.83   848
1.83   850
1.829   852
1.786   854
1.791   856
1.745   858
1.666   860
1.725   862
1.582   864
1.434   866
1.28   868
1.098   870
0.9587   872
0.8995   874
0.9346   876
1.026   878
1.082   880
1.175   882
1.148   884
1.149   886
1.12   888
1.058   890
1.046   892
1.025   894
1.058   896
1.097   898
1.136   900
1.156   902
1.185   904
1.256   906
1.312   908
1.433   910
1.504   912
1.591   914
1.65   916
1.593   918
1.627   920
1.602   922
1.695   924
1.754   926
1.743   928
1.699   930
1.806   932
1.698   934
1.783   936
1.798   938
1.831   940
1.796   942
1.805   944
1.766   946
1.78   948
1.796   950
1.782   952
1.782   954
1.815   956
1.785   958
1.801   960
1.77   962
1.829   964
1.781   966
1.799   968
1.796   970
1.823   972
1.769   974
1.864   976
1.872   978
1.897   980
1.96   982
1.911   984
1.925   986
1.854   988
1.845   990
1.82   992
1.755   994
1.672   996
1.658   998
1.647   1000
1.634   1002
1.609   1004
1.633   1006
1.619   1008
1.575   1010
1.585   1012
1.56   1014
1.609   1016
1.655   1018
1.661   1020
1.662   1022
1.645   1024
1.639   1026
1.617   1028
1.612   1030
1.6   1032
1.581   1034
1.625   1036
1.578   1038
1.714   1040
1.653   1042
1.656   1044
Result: 5.1 Hz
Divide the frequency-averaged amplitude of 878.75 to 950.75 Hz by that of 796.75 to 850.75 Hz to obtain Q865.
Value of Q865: 0.83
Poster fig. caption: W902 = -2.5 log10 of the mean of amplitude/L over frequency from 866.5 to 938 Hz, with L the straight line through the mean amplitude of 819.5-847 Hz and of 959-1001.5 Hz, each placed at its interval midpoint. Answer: 0.32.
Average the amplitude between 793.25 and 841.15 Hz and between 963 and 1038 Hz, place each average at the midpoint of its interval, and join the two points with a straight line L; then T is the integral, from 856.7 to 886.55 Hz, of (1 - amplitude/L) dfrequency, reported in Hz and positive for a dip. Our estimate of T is 8.11 Hz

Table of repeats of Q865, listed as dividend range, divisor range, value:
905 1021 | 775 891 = 1.09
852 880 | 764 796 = 0.89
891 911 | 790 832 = 0.68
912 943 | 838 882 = 1.13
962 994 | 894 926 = 1.32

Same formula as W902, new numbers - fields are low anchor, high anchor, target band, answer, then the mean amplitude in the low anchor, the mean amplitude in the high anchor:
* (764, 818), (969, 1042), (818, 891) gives 0.08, 1.63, 1.71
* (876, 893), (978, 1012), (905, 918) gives -0.17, 1.09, 1.75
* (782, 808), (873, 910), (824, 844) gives -0.25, 1.63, 1.11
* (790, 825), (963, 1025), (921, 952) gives -0.02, 1.71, 1.74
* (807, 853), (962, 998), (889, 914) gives 0.44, 1.78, 1.83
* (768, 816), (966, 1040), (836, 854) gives -0.10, 1.63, 1.71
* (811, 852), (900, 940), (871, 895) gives 0.49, 1.78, 1.57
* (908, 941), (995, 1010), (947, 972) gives -0.09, 1.66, 1.63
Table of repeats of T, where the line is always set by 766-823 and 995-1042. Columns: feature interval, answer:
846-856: -1.0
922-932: -0.5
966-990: -3.3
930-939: -0.7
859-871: 1.3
